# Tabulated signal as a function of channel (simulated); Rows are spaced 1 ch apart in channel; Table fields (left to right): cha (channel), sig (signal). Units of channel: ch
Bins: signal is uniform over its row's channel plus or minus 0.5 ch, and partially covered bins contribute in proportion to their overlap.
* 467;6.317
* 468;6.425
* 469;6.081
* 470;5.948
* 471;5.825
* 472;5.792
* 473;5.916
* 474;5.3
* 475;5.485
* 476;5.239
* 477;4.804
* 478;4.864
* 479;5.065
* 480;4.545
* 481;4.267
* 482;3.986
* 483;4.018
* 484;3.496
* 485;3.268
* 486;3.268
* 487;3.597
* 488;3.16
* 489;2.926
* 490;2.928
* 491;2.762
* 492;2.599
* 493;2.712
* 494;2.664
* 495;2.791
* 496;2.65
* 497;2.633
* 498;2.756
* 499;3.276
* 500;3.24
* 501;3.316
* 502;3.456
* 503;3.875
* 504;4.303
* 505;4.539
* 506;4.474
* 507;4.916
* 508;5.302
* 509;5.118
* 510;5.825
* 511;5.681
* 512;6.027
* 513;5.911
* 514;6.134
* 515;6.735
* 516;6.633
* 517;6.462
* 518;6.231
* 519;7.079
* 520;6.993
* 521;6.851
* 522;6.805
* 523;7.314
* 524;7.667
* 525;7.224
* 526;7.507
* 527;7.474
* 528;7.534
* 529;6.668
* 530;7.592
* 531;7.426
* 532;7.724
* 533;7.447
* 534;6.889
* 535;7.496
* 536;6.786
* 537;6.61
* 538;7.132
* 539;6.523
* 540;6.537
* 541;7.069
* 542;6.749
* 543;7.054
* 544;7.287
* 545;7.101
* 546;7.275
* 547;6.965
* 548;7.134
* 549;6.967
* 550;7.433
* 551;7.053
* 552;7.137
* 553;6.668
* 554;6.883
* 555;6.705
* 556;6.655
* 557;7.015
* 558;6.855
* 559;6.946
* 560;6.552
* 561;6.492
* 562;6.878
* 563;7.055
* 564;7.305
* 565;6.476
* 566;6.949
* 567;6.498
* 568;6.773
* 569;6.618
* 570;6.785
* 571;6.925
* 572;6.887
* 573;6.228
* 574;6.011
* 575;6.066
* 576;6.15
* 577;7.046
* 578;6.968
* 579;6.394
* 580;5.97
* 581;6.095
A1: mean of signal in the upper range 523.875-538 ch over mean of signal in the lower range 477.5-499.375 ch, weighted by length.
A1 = 2.16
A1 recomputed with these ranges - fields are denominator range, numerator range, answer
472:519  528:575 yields 1.58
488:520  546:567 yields 1.57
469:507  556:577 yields 1.68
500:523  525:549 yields 1.28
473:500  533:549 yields 1.89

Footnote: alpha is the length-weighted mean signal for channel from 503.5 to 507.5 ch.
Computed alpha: 4.56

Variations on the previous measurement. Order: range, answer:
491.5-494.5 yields 2.66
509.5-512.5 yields 5.84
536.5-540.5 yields 6.7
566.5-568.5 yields 6.64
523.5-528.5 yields 7.48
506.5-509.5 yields 5.11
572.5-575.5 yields 6.1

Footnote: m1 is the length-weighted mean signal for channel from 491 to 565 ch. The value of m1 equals 6.07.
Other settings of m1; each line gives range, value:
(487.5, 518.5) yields 4.26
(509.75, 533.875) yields 6.88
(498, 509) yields 4.06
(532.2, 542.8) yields 6.95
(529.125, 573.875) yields 6.93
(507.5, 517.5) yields 5.98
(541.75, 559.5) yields 7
